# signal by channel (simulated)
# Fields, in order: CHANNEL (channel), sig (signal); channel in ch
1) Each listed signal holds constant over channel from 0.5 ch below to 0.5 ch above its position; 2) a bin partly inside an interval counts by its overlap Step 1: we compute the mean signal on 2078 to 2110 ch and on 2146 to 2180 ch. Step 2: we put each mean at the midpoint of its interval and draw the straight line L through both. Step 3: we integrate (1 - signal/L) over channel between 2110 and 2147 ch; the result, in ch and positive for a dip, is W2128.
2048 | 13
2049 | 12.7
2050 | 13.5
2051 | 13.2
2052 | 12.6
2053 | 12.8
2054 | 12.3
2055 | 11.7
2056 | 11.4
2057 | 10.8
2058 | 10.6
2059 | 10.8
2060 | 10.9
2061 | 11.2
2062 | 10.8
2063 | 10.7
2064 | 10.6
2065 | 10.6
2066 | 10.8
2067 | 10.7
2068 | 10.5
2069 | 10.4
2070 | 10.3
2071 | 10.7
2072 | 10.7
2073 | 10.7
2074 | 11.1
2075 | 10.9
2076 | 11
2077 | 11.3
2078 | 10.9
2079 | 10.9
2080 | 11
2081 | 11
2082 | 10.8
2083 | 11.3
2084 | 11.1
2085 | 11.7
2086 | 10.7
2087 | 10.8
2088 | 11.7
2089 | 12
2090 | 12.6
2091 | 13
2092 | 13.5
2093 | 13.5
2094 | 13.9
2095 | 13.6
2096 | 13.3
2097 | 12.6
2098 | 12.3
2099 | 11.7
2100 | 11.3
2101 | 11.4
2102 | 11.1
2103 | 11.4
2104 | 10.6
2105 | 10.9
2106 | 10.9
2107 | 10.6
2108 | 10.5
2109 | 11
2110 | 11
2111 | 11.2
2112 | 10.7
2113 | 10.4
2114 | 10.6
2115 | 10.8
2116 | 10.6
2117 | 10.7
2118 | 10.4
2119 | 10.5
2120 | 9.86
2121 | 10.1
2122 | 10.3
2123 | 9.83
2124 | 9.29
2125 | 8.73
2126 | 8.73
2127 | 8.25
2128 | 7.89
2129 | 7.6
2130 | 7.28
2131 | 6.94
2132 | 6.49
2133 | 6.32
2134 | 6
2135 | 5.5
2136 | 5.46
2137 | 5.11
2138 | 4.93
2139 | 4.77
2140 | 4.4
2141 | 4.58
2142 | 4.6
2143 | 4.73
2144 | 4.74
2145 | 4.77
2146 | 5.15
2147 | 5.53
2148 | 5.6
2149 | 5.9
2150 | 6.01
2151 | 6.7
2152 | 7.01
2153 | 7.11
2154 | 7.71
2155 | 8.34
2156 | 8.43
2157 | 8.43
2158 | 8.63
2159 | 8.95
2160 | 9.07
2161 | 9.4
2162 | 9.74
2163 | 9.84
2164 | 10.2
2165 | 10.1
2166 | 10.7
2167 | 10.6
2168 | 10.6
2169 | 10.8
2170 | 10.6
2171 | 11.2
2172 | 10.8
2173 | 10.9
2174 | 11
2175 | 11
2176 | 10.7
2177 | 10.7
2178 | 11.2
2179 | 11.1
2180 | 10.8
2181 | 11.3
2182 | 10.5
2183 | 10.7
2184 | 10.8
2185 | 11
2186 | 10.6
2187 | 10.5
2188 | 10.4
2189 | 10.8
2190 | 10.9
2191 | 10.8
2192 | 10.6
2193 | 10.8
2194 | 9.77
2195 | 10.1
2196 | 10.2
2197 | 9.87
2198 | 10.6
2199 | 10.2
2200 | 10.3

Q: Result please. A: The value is 9.8 ch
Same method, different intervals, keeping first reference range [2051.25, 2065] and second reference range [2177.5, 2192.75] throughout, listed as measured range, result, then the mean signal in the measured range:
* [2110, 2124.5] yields 0.9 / 10.4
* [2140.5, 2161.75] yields 8.1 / 6.77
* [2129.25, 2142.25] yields 6.4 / 5.63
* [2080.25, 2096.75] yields -1.4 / 12.1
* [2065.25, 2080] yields 0.6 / 10.8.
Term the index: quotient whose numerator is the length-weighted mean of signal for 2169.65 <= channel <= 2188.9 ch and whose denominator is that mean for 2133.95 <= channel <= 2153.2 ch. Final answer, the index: 2.01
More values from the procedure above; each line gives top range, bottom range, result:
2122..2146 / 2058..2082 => 0.60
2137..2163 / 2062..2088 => 0.61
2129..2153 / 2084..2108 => 0.48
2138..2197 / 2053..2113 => 0.79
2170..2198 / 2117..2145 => 1.49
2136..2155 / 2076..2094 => 0.48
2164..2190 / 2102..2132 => 1.09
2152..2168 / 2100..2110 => 0.83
